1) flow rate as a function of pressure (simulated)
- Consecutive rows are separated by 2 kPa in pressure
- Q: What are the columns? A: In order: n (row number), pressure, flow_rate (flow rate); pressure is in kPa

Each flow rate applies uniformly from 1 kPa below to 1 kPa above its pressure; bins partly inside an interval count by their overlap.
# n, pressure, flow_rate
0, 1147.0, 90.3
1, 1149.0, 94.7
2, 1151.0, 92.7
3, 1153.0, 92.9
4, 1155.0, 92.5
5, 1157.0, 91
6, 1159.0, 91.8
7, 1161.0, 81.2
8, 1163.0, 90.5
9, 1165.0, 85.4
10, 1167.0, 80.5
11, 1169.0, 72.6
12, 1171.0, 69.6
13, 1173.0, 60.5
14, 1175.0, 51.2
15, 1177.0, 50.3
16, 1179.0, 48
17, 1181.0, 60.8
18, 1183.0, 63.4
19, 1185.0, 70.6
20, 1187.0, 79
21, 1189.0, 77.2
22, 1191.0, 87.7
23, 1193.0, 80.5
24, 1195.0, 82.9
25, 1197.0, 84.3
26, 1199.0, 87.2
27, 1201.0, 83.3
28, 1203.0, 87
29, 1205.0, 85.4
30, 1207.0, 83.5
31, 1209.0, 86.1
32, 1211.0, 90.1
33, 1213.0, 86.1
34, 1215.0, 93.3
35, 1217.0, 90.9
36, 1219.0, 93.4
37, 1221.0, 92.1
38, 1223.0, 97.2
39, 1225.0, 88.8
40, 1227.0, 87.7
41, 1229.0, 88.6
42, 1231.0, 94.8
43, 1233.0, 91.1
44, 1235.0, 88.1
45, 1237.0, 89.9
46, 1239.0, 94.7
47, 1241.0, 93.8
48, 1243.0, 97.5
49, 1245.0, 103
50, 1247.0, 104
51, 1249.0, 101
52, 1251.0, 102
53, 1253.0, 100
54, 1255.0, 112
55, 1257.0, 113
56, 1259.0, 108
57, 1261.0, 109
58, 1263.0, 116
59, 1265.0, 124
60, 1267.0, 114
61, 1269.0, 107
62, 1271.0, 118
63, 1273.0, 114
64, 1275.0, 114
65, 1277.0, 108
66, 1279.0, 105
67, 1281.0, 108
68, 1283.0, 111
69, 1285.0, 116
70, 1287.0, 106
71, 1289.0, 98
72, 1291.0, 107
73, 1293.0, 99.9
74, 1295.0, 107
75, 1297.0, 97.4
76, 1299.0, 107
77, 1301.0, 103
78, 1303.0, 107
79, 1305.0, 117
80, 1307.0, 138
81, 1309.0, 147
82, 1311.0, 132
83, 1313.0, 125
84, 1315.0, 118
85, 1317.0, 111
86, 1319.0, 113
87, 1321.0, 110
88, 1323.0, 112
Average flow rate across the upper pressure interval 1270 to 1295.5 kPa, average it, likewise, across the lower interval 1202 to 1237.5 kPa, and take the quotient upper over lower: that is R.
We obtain 1.2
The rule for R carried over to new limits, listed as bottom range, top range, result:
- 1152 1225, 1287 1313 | 1.41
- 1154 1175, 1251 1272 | 1.39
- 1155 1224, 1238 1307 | 1.34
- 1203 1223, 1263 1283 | 1.26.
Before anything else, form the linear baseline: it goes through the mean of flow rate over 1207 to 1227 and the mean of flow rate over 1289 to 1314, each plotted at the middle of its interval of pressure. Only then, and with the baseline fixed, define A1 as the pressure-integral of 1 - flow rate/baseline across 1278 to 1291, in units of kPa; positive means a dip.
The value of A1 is 0.3 kPa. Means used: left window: 90.4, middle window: 107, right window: 115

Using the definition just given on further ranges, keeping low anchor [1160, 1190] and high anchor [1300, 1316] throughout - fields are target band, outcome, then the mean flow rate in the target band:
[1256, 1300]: 0.5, 109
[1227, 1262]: -0.5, 99.1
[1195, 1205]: -0.7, 85.2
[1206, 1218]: -0.6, 88.3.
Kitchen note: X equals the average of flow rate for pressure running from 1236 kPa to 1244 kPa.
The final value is 94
